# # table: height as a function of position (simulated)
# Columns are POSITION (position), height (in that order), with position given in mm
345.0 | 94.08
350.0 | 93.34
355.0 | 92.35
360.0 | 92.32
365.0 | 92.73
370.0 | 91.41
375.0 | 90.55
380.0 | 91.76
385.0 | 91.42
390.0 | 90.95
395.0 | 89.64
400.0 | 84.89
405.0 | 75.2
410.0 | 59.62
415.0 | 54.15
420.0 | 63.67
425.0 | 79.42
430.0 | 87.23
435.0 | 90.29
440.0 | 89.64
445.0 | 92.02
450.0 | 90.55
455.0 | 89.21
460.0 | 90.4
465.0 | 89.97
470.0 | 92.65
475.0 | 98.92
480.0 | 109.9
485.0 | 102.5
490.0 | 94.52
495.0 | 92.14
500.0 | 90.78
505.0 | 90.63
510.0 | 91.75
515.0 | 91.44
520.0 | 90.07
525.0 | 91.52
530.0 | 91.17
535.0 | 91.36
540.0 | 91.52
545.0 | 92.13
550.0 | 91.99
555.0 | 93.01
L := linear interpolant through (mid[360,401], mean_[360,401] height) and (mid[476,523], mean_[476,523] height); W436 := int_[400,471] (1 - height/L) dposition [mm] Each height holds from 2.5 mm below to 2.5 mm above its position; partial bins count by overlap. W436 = 8.55 mm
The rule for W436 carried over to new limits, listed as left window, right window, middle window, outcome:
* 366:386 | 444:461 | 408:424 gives 5.3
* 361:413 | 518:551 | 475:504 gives -2.6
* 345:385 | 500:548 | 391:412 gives 3.0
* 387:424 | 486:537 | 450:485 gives -4.4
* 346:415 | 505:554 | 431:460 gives -0.5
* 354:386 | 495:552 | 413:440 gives 4.4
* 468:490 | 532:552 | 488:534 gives 2.1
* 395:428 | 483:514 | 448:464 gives -1.4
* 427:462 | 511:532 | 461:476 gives -0.5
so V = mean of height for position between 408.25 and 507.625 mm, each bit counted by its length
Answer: 87.6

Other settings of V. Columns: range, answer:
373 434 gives 80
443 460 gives 90.5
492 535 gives 91.2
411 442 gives 76.3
